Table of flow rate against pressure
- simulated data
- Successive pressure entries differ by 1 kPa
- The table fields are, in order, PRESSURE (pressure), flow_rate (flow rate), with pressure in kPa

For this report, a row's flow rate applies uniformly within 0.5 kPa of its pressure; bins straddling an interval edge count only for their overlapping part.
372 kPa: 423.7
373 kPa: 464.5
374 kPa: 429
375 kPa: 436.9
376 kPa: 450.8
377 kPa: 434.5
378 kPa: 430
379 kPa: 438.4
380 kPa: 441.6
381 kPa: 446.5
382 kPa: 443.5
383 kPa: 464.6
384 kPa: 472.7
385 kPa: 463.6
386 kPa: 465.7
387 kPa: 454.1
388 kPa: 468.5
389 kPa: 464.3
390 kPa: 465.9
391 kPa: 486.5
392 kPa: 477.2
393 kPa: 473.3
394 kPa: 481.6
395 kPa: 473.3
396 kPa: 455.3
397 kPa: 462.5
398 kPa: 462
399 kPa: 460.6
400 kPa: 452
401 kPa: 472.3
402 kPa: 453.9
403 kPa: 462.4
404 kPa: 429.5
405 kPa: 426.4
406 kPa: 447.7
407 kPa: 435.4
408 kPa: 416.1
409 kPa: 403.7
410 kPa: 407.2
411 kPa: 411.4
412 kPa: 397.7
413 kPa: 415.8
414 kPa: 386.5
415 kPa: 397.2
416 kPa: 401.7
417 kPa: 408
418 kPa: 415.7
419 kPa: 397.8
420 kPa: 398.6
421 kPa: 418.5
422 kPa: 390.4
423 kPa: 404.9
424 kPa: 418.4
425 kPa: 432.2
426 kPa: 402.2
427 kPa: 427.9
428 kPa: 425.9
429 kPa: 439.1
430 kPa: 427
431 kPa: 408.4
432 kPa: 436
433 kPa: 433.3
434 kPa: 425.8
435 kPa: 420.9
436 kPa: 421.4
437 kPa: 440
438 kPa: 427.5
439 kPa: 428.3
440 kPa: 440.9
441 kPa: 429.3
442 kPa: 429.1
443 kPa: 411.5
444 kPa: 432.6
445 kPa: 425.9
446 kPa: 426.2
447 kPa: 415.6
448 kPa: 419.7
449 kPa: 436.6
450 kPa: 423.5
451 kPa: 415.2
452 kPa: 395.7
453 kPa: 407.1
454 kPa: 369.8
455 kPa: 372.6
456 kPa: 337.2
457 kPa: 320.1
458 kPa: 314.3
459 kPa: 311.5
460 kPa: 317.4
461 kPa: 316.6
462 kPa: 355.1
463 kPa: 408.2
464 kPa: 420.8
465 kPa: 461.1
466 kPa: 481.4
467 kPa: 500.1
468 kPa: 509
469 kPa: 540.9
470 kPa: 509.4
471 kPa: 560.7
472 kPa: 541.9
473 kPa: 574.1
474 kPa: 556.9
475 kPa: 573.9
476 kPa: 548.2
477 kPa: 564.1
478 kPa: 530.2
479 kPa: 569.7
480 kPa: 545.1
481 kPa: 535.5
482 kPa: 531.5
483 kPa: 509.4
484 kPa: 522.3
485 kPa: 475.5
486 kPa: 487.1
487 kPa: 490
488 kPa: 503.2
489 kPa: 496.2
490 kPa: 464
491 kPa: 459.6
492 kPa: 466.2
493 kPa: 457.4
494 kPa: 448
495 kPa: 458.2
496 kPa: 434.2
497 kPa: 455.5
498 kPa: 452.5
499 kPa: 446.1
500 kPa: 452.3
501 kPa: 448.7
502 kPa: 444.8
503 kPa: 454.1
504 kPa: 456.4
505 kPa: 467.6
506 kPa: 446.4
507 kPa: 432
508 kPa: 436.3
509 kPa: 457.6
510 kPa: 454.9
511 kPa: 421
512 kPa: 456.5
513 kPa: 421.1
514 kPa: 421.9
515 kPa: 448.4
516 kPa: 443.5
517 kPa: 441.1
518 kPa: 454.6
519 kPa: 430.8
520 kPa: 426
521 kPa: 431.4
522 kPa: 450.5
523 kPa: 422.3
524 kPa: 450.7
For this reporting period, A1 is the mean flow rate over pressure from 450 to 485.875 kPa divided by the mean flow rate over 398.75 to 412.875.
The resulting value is 1.07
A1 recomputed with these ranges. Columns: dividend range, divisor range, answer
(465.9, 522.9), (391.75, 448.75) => 1.12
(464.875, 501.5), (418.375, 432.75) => 1.21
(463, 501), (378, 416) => 1.12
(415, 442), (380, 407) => 0.91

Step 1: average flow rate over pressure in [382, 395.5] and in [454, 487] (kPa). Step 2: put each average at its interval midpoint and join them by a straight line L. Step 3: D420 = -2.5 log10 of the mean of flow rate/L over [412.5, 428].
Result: 0.15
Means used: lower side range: 469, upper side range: 471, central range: 408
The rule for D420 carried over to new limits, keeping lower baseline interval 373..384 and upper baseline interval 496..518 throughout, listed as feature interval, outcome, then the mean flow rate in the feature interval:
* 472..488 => -0.20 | 534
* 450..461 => 0.24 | 357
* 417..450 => 0.06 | 422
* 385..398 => -0.06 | 469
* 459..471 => 0.02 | 438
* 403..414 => 0.06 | 420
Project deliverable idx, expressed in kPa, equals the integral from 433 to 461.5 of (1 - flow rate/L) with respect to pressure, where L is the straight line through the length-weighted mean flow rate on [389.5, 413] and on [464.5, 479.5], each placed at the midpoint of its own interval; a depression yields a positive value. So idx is 5.9 kPa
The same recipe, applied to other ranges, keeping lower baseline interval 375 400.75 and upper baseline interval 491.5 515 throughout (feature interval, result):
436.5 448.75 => 0.71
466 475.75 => -1.89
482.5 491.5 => -0.81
